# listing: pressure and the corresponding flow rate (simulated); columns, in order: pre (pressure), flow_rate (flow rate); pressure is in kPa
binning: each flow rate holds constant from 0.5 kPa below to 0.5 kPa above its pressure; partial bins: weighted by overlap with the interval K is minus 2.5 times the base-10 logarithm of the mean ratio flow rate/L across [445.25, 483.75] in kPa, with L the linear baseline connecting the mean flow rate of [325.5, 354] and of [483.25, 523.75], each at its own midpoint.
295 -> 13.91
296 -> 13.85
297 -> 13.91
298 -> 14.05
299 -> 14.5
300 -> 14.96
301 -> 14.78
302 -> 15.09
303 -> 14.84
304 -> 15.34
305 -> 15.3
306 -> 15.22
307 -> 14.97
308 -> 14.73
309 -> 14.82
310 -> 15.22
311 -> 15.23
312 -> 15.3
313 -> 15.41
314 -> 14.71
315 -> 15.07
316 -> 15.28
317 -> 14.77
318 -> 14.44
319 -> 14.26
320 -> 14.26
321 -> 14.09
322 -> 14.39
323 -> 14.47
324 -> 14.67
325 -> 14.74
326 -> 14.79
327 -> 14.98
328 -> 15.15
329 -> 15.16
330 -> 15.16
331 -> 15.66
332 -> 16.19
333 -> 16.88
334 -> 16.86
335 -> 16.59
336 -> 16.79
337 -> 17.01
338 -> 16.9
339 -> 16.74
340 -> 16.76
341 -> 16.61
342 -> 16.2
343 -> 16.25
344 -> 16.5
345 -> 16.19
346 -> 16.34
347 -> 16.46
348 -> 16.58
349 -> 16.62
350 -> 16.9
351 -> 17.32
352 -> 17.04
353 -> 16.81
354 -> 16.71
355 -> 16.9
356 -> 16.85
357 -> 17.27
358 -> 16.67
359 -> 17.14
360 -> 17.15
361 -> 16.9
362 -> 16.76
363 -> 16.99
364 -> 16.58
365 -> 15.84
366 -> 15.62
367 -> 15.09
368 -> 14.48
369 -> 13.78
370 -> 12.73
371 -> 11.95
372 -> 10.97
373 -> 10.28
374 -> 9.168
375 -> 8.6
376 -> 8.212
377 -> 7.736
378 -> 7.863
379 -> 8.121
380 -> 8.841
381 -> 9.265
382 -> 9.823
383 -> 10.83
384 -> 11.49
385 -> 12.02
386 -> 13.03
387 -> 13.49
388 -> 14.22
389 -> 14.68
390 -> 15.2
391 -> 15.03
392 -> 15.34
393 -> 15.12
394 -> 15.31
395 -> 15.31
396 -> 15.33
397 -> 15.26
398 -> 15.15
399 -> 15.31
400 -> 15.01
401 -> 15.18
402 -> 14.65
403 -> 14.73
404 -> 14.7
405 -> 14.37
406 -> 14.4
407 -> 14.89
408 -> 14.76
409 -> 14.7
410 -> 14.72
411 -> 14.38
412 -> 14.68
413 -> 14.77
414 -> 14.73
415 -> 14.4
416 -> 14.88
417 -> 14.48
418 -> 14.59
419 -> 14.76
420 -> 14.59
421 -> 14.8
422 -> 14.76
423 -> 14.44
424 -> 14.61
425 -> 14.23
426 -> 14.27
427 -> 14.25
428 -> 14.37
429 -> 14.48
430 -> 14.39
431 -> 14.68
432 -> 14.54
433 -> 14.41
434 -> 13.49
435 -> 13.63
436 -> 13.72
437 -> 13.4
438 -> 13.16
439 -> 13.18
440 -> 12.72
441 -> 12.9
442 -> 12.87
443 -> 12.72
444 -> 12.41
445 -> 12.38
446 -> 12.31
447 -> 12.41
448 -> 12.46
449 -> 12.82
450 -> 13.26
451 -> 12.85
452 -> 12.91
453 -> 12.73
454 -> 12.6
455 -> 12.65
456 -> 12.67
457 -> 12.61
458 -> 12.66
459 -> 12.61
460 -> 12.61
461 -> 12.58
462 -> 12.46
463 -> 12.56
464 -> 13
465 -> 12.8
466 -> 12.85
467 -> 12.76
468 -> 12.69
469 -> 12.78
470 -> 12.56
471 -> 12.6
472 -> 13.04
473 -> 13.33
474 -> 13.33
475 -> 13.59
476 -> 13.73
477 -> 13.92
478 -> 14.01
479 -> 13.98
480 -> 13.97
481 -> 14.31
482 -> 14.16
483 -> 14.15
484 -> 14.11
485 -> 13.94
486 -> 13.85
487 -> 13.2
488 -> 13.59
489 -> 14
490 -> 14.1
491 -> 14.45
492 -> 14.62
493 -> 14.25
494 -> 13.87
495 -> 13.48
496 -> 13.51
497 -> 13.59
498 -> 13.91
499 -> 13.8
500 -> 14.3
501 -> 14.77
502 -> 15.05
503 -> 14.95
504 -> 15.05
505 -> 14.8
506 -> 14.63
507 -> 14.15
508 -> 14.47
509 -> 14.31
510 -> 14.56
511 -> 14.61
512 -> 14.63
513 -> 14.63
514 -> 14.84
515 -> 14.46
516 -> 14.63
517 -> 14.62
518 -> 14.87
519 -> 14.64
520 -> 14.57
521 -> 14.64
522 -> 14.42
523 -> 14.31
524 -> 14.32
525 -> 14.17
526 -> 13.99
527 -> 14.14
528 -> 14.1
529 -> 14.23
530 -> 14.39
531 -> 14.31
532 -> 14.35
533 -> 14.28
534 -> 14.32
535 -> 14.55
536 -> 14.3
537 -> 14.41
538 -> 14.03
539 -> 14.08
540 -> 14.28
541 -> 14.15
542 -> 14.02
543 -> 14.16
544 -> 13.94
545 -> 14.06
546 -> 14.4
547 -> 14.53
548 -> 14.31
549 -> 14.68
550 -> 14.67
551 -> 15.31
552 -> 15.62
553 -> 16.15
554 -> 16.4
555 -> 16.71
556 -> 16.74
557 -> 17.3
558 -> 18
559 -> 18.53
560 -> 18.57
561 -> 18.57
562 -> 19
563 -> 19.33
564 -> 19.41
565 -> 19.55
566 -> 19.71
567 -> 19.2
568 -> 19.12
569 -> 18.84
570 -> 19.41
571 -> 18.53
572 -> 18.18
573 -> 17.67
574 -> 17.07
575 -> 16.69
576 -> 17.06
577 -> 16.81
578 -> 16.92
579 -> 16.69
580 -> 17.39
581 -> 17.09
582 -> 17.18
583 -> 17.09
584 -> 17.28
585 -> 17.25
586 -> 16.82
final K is 0.14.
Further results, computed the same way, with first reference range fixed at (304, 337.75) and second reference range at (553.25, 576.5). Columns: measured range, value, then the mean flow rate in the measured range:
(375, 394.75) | 0.33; 11.8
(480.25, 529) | 0.22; 14.3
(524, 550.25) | 0.25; 14.3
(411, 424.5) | 0.12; 14.6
